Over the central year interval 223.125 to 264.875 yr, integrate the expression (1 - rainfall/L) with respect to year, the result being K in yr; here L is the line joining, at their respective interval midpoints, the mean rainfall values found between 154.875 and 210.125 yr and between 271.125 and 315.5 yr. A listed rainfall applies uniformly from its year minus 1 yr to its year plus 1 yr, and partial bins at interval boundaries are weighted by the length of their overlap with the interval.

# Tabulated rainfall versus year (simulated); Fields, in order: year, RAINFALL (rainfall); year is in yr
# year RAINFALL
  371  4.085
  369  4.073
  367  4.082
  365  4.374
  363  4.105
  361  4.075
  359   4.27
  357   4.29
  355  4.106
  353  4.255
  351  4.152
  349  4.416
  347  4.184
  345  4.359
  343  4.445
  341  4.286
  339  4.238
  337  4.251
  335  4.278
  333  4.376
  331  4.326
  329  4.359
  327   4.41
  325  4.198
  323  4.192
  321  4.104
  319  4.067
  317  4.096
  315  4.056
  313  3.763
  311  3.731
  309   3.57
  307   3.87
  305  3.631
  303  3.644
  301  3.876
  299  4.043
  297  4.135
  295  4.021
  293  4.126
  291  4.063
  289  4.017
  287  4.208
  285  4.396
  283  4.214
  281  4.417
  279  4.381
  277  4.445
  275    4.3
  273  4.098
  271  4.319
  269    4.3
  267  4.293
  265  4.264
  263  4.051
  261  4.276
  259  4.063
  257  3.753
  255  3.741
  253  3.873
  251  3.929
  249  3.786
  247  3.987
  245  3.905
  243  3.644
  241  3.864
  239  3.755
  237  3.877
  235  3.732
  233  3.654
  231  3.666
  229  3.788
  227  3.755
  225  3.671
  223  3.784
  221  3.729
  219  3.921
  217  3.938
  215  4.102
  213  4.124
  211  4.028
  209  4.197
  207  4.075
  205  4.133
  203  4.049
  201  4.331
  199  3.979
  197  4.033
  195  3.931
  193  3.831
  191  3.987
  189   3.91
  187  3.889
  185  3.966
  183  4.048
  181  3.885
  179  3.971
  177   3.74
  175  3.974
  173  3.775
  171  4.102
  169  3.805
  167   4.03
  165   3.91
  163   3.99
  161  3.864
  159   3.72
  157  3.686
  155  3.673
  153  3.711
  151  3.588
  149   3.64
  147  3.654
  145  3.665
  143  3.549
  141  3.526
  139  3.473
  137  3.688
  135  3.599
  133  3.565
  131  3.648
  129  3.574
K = 1.7 yr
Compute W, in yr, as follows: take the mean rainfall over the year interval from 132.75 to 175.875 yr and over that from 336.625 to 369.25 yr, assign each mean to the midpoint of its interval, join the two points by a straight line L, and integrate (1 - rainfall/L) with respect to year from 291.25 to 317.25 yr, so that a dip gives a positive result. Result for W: 1.4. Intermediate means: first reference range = 3.74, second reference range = 4.24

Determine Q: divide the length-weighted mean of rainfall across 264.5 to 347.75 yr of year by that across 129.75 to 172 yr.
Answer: 1.12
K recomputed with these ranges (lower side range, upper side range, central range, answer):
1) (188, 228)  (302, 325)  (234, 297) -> -2.2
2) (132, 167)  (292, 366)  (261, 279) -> -1.3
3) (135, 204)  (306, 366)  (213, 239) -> 0.9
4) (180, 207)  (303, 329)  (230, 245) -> 0.9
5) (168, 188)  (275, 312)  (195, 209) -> -0.5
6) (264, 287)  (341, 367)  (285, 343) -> 2.7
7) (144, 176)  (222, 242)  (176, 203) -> -1.3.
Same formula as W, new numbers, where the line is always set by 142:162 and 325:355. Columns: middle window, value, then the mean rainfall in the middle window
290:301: 0.2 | 4.06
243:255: 0.4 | 3.86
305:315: 1.1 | 3.76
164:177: -0.6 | 3.92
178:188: -0.5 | 3.95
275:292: -0.7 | 4.27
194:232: -0.8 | 3.96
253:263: 0.2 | 3.96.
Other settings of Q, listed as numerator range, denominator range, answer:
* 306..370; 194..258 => 1.07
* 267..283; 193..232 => 1.09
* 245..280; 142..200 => 1.07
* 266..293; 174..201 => 1.08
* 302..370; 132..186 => 1.10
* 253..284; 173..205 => 1.05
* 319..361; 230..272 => 1.08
